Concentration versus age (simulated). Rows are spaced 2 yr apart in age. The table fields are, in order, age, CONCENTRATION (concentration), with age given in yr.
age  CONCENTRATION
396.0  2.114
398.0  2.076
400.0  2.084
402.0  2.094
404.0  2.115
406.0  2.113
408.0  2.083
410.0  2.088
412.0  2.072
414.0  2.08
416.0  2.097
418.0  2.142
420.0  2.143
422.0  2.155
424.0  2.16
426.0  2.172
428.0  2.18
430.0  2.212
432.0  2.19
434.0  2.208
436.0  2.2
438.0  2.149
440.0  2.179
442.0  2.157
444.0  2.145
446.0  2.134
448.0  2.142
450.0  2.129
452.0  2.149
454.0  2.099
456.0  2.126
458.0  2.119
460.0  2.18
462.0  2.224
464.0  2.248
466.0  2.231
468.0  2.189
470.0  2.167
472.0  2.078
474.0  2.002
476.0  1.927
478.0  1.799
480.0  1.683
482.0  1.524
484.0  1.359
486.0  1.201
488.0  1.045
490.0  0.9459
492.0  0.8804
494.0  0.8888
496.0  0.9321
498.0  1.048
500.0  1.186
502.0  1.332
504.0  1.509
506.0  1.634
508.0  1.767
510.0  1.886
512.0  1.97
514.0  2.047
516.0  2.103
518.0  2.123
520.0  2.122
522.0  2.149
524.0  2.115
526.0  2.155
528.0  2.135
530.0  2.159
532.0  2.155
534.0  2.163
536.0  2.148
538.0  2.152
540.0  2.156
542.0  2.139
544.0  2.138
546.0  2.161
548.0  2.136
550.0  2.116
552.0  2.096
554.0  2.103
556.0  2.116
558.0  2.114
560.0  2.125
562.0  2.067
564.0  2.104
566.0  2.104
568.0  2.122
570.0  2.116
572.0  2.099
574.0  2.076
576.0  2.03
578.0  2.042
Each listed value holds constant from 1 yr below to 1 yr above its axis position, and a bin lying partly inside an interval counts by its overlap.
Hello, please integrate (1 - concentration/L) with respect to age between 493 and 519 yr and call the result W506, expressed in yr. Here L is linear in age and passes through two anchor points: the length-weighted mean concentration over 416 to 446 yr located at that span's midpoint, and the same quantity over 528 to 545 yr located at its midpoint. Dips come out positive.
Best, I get 7.0 yr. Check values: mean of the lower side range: 2.17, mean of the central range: 1.57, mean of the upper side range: 2.15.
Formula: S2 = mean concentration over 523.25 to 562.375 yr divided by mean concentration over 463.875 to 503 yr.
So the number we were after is 1.41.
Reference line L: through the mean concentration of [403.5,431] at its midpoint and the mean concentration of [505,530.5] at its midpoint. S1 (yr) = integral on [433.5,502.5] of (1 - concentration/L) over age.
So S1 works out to 9.3 yr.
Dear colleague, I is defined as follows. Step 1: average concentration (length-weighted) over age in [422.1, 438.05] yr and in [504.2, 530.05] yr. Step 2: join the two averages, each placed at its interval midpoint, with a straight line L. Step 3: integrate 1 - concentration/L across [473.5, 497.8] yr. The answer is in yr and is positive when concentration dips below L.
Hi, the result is 8.8 yr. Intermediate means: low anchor 2.18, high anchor 2.01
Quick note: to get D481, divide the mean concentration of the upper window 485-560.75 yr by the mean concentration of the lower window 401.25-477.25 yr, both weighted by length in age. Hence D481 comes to 0.9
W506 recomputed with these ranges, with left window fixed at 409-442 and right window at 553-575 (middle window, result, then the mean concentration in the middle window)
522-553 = -0.4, 2.14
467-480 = 0.8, 2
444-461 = 0.1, 2.14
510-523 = 0.3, 2.07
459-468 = -0.3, 2.22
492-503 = 5.5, 1.06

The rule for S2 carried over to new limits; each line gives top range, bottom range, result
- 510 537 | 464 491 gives 1.22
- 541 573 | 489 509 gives 1.75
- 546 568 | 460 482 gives 1.04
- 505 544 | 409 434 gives 0.97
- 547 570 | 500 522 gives 1.15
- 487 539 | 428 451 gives 0.79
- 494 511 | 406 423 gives 0.66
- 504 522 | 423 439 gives 0.89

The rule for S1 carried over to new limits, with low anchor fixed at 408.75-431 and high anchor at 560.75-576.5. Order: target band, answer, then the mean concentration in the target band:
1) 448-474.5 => -0.4 yr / 2.15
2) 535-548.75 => -0.3 yr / 2.15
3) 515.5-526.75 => -0.1 yr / 2.13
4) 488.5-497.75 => 5.2 yr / 0.93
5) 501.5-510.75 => 2.1 yr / 1.63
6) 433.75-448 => -0.2 yr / 2.16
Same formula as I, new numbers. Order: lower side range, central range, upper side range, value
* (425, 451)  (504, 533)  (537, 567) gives 1.6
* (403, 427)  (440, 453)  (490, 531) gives -1.1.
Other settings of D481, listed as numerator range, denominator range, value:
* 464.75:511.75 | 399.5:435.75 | 0.72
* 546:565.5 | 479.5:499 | 1.86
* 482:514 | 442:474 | 0.62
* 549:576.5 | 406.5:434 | 0.98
